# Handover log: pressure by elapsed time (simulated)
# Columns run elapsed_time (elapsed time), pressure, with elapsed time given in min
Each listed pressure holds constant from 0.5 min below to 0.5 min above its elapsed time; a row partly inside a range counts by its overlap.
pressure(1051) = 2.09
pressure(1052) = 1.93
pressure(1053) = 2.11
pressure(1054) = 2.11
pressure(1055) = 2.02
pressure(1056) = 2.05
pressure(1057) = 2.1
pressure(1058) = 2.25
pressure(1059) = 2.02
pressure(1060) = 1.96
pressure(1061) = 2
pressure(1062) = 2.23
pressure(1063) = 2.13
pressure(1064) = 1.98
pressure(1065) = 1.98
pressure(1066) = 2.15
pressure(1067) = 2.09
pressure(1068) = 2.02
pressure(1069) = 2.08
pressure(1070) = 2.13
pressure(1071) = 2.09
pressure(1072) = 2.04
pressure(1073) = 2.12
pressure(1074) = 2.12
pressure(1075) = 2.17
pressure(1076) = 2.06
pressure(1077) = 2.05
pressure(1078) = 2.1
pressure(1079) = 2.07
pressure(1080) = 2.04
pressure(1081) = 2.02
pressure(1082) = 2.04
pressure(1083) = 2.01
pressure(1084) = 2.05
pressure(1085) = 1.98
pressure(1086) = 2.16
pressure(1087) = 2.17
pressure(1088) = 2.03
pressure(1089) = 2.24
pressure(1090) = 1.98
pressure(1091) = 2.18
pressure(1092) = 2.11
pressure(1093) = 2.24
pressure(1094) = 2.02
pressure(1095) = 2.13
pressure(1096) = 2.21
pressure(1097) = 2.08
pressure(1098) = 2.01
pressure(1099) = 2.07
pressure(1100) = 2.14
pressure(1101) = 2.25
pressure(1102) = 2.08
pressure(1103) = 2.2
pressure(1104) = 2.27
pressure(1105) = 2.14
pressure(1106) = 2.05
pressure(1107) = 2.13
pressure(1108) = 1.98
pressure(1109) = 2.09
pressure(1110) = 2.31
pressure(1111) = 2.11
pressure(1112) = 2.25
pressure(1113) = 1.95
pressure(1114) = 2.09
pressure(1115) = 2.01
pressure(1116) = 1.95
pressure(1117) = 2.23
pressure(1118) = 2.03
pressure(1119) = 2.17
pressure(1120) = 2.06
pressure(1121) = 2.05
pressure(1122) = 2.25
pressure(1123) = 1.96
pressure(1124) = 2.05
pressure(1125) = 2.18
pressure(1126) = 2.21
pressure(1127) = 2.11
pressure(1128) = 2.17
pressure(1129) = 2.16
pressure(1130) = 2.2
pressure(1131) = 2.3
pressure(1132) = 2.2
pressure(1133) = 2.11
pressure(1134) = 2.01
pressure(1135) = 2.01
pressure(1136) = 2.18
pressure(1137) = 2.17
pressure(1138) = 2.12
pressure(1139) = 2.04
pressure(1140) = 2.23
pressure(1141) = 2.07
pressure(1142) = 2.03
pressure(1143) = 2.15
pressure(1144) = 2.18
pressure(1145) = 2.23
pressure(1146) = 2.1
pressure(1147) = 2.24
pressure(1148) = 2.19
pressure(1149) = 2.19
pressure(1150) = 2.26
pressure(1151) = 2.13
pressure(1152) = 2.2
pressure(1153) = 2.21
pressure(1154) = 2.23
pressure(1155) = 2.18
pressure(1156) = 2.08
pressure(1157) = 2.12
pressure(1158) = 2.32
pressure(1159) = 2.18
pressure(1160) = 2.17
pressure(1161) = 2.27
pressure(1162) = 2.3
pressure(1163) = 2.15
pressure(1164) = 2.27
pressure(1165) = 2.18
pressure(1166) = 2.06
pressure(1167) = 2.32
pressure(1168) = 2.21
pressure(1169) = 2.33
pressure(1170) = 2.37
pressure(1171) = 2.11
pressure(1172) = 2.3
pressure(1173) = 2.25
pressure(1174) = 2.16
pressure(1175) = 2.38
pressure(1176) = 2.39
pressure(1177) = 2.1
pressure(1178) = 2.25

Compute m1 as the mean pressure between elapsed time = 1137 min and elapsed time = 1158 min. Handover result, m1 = 2.16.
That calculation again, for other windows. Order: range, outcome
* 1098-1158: 2.14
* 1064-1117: 2.1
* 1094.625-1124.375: 2.11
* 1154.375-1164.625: 2.2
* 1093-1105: 2.14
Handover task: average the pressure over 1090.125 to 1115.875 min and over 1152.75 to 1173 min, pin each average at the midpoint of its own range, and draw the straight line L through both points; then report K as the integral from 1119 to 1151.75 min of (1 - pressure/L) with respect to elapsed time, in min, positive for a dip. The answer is 0.5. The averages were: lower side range 2.12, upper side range 2.22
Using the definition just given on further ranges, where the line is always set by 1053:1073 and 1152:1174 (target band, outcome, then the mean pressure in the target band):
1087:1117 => 0.2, 2.12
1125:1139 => 0.2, 2.15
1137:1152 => 0.2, 2.16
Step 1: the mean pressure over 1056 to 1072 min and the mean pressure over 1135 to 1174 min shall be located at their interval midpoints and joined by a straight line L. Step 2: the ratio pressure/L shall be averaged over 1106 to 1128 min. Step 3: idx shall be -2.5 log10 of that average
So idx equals 0.020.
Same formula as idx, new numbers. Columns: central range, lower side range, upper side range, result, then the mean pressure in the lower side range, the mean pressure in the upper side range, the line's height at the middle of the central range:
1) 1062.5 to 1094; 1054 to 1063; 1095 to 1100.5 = 0.005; 2.08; 2.1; 2.09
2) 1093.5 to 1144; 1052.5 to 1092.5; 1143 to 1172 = 0.015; 2.08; 2.21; 2.15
